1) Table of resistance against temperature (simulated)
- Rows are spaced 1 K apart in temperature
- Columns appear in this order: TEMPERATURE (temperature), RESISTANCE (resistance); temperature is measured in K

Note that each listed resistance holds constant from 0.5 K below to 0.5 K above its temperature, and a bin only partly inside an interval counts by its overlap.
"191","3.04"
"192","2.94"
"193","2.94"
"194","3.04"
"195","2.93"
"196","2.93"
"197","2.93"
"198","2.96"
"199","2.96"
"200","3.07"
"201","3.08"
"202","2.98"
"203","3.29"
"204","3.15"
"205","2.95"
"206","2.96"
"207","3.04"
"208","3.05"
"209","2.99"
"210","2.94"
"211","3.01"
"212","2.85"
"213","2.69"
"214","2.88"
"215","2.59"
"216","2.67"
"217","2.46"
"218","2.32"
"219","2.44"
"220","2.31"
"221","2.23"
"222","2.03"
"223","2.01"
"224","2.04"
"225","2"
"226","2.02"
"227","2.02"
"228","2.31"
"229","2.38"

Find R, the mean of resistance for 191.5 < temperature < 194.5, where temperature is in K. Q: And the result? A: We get 2.97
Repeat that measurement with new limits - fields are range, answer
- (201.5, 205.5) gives 3.09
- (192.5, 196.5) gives 2.96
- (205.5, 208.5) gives 3.02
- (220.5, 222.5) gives 2.13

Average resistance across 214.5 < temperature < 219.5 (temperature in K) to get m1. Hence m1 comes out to 2.5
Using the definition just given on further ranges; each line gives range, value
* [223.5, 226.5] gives 2.02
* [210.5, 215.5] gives 2.8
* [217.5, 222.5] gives 2.27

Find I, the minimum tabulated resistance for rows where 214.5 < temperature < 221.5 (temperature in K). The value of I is 2.23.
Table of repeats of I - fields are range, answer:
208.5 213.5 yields 2.69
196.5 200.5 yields 2.93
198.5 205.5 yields 2.95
